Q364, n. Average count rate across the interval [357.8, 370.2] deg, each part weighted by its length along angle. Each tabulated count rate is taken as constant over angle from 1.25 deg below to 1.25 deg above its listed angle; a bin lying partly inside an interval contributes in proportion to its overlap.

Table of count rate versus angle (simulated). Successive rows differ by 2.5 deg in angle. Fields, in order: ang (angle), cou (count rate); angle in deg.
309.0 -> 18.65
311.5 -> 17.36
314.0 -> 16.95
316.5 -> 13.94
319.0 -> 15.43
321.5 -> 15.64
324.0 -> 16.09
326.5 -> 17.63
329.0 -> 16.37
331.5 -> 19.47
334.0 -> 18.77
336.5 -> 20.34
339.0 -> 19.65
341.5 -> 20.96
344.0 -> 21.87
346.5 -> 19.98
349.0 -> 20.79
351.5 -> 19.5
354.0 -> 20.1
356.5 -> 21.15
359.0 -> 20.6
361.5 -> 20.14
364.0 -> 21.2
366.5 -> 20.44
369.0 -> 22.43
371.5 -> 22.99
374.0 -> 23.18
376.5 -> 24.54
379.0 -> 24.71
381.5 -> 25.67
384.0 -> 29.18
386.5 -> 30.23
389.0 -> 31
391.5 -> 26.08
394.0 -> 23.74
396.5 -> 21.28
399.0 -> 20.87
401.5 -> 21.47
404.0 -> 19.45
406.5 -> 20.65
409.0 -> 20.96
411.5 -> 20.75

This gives 21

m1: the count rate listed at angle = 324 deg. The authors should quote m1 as 16.09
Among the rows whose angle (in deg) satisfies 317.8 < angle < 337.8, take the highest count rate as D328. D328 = 20.34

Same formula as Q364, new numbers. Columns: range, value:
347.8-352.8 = 20.1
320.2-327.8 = 16.4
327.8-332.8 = 17.9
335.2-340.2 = 20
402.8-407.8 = 20.1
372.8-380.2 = 24.1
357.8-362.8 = 20.4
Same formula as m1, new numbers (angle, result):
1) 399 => 20.87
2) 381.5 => 25.67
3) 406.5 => 20.65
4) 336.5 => 20.34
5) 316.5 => 13.94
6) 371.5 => 22.99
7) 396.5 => 21.28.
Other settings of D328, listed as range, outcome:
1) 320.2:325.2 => 16.09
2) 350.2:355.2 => 20.1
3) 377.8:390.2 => 31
